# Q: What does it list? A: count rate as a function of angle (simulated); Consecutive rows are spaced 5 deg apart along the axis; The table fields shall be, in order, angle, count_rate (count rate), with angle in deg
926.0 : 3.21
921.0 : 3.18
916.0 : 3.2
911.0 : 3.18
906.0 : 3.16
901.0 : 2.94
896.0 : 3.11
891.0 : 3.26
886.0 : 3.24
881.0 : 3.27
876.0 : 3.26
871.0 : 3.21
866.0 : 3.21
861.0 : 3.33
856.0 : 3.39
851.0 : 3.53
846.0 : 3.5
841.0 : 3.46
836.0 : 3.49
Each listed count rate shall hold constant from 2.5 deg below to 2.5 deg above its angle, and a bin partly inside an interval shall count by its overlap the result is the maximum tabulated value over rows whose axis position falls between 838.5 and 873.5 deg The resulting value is 3.53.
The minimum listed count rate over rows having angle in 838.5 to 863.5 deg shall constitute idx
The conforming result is 3.33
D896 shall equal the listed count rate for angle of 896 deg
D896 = 3.11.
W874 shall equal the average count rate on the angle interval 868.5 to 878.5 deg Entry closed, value 3.23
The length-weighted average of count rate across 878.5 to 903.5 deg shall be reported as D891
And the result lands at 3.16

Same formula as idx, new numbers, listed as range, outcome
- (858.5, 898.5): 3.11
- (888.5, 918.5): 2.94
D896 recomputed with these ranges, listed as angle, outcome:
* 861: 3.33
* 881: 3.27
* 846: 3.5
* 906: 3.16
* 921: 3.18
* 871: 3.21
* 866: 3.21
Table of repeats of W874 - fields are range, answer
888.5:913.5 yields 3.13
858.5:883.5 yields 3.26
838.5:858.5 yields 3.47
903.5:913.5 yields 3.17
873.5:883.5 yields 3.26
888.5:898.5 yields 3.18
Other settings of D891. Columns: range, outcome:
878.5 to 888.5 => 3.26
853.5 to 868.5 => 3.31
